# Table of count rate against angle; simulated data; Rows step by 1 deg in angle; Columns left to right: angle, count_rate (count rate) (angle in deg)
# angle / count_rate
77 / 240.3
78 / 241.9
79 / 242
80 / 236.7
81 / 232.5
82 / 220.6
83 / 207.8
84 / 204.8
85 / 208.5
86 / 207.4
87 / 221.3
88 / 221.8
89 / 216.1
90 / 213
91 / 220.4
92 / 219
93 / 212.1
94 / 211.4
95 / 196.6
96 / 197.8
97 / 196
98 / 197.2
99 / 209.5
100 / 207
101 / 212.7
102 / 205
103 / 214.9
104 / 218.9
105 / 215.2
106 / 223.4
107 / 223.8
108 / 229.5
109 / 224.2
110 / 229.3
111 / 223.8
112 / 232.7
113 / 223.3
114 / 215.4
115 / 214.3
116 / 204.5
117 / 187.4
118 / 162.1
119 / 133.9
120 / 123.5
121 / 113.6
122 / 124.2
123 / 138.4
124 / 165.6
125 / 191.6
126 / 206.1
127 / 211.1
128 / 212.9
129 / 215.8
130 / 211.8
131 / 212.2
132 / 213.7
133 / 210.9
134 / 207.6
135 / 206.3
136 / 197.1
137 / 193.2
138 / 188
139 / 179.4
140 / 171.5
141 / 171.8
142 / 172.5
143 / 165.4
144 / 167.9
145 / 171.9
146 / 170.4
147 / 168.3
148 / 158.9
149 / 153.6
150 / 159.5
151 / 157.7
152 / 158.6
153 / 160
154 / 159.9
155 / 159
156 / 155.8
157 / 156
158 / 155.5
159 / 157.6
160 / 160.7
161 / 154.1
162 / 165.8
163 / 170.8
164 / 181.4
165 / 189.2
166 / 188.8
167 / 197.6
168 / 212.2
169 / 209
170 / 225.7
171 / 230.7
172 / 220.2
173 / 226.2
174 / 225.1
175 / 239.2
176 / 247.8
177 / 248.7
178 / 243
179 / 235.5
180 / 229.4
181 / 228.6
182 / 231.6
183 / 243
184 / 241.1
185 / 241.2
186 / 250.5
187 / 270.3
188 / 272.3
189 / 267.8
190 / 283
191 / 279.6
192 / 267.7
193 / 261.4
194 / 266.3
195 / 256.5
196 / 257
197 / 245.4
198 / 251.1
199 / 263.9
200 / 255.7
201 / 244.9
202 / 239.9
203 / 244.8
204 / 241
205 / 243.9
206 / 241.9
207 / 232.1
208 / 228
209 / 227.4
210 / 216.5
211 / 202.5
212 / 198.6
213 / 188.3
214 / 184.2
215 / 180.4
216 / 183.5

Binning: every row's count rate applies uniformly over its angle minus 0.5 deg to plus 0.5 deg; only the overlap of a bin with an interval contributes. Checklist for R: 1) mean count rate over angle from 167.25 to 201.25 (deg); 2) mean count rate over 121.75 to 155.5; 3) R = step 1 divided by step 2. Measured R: 1.4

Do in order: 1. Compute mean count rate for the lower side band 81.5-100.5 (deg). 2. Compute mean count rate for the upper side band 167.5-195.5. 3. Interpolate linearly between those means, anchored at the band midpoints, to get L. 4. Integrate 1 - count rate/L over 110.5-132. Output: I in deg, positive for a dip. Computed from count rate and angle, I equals 3.3 deg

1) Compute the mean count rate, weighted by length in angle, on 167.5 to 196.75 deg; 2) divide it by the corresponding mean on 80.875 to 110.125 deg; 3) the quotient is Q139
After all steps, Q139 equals 1.15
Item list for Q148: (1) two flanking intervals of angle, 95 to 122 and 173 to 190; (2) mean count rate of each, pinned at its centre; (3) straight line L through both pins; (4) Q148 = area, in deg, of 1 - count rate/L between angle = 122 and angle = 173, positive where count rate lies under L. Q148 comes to 9.5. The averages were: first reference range 200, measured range 182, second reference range 245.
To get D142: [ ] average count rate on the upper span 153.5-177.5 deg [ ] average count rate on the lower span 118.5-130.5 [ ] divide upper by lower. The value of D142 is 1.13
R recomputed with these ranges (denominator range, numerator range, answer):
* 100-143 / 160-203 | 1.20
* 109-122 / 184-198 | 1.40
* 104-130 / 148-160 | 0.81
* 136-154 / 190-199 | 1.55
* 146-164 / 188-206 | 1.60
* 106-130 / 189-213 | 1.27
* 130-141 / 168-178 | 1.17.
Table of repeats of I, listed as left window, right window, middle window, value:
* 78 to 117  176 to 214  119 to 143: 4.55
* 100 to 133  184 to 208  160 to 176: 2.22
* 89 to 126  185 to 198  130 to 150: 3.56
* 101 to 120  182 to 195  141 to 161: 6.25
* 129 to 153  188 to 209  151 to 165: 2.81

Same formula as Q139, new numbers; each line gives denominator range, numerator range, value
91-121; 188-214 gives 1.19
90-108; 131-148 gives 0.87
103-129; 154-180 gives 1.02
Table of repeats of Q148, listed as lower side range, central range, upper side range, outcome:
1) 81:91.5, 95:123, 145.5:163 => -0.1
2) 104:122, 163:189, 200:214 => -1.4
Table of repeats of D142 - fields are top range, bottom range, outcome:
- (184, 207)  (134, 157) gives 1.50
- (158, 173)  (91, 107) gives 0.91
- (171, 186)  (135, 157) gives 1.40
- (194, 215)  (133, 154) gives 1.33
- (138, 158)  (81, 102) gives 0.78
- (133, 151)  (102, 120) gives 0.85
